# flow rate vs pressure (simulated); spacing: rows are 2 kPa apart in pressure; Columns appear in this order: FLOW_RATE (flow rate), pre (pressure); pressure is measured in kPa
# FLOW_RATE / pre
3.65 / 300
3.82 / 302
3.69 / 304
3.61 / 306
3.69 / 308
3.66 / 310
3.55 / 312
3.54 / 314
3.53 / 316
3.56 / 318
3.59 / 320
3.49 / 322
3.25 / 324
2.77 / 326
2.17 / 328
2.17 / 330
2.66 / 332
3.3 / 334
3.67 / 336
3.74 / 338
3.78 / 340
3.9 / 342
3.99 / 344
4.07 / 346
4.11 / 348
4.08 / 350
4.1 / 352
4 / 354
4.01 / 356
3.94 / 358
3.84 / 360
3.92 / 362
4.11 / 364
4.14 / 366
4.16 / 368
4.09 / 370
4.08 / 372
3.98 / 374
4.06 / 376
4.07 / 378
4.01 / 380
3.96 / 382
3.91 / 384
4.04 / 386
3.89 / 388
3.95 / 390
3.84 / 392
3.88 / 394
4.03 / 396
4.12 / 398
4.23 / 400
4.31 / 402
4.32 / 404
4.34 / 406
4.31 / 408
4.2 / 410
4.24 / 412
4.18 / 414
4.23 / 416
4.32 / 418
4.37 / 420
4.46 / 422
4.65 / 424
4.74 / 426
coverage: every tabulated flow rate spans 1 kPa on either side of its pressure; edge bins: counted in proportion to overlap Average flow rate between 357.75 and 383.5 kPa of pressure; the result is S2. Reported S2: 4.03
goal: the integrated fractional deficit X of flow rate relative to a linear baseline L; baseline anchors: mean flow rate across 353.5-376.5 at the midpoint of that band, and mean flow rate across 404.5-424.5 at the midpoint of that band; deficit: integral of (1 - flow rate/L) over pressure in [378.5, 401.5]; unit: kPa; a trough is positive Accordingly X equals 1.0 kPa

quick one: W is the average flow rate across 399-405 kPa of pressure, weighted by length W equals 4.29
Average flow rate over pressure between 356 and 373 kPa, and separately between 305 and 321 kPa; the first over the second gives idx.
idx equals 1.12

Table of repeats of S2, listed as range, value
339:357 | 4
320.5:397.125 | 3.77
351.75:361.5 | 3.97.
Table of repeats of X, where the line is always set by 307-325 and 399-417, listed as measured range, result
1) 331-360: -0.3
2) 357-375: -0.4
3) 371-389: 0.2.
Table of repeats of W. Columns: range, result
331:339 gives 3.34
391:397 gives 3.92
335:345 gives 3.82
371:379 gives 4.05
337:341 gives 3.76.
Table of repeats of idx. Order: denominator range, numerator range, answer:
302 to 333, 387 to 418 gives 1.26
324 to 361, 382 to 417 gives 1.15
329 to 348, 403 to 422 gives 1.22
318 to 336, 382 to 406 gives 1.35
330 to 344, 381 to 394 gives 1.14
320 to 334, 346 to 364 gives 1.41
